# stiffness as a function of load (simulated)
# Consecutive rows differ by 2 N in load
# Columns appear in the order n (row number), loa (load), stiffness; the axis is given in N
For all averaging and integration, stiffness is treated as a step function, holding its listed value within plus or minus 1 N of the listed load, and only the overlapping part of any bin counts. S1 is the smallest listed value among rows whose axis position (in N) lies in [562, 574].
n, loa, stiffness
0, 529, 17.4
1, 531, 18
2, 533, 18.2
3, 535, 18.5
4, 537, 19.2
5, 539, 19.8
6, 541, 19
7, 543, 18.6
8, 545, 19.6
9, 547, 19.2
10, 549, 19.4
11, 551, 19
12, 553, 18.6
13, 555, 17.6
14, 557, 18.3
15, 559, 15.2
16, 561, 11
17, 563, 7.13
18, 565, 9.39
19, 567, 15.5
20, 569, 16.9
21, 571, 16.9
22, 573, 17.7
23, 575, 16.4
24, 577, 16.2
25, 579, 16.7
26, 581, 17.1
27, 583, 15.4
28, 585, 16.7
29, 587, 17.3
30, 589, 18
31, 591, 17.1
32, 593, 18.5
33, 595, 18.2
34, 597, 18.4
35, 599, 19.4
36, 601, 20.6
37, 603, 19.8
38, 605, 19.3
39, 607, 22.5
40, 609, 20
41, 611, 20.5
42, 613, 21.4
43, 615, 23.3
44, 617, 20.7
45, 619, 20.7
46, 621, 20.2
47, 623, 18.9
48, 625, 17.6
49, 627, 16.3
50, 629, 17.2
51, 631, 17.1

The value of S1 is 7.13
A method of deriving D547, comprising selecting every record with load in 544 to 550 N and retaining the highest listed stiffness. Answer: 19.6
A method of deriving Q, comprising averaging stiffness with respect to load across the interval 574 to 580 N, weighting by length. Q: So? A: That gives 16.4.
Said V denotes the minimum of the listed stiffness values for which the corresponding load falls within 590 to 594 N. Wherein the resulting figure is 17.1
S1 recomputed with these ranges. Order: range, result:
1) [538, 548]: 18.6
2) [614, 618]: 20.7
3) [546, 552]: 19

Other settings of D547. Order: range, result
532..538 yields 19.2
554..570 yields 18.3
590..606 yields 20.6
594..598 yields 18.4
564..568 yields 15.5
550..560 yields 19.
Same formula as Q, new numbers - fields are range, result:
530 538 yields 18.5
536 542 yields 19.3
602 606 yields 19.6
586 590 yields 17.6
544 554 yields 19.2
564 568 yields 12.4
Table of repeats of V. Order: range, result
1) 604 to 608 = 19.3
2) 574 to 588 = 15.4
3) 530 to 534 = 18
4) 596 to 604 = 18.4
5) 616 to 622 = 20.2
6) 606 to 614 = 20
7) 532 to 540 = 18.2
